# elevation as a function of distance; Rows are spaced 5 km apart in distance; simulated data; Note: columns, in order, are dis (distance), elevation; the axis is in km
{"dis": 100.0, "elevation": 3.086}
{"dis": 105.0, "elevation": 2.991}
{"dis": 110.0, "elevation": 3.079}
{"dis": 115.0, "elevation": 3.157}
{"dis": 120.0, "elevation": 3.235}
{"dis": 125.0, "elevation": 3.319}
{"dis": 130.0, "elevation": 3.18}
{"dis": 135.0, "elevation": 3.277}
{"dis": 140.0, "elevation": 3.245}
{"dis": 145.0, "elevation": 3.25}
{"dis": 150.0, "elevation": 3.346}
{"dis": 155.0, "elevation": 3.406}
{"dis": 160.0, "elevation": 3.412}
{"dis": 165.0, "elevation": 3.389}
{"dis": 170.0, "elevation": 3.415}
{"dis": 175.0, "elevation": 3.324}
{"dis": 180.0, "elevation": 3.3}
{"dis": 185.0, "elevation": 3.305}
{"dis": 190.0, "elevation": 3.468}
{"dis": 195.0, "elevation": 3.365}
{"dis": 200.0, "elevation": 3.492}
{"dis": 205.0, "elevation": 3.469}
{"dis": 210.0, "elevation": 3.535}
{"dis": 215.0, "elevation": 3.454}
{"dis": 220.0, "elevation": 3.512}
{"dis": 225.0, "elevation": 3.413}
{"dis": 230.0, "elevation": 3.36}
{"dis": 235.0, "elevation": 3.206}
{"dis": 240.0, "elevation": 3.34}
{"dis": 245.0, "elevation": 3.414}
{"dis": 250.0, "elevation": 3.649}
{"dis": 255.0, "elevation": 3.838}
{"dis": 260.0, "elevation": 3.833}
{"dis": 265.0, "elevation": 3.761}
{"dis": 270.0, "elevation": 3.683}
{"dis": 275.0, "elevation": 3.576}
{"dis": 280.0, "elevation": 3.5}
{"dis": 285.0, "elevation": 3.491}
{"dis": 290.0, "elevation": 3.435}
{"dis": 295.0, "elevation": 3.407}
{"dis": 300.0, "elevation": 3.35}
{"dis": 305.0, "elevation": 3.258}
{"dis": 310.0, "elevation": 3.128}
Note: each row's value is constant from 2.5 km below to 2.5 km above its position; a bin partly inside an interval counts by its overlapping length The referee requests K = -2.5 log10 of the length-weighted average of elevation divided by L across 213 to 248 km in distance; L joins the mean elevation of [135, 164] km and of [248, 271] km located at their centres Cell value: 0.079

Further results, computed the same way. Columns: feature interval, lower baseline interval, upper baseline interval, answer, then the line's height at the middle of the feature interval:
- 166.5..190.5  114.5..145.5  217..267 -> 0.00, 3.37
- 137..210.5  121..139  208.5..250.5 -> -0.02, 3.33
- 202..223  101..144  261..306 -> -0.04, 3.37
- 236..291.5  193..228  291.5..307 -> -0.06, 3.39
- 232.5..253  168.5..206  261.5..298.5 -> 0.02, 3.49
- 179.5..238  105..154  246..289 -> 0.02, 3.47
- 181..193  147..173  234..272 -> 0.02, 3.45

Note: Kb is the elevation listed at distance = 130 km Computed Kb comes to 3.18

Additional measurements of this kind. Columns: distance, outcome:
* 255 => 3.838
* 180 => 3.3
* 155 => 3.406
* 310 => 3.128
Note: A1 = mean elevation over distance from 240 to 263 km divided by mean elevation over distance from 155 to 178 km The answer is 1.08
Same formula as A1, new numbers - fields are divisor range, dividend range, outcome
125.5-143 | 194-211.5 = 1.07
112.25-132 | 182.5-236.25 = 1.06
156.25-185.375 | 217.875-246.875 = 1.00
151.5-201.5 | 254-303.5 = 1.06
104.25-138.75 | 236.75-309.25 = 1.11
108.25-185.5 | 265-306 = 1.06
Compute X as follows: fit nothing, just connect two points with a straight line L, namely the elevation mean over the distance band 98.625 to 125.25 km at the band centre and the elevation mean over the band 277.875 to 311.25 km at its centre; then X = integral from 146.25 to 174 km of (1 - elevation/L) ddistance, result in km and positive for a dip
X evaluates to -1.6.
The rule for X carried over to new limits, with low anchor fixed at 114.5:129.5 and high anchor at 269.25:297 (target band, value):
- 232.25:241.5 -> 0.44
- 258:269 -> -0.97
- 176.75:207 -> -0.37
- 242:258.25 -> -0.85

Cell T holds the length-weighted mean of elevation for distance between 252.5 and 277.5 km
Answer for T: 3.74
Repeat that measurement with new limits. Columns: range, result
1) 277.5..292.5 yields 3.48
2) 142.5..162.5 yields 3.35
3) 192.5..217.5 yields 3.46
